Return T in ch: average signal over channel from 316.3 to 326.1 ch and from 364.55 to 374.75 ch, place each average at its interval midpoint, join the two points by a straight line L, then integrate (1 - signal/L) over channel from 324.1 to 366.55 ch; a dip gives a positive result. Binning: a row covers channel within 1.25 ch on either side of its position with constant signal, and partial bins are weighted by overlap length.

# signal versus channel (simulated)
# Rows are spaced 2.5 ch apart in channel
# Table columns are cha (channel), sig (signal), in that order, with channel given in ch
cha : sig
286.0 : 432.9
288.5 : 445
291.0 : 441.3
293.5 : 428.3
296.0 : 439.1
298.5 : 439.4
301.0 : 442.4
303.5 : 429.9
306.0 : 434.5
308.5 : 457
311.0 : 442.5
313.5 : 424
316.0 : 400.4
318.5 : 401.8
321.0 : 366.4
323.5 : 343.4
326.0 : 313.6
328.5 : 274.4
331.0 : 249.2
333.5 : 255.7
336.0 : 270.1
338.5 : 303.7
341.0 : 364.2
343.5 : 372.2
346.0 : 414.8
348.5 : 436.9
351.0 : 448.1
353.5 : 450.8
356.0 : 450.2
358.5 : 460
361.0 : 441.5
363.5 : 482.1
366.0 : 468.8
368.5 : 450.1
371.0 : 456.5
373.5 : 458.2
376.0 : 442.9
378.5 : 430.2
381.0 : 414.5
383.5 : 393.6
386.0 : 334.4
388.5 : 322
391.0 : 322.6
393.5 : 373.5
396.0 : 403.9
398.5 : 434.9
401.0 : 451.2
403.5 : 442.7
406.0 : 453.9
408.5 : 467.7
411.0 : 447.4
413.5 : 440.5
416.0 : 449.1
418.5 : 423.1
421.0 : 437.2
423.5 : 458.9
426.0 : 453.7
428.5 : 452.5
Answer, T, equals 3.8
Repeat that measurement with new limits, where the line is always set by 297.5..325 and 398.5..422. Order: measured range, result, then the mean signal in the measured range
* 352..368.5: -1.07 ch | 458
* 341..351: 0.43 ch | 408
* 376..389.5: 1.58 ch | 386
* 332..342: 3.02 ch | 296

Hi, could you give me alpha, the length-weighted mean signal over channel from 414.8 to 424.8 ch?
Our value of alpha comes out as 442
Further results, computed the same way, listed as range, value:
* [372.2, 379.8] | 444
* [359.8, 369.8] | 461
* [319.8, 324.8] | 354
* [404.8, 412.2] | 456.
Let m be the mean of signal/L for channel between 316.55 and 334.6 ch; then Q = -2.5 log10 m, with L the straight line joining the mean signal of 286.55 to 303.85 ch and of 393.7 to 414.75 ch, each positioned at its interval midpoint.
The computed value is 0.35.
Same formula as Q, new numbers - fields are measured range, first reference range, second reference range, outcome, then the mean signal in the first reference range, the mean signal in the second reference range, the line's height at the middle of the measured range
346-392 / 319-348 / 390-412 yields -0.140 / 326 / 423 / 377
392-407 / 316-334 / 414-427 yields -0.017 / 323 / 444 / 417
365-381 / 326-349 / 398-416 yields -0.160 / 322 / 449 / 387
